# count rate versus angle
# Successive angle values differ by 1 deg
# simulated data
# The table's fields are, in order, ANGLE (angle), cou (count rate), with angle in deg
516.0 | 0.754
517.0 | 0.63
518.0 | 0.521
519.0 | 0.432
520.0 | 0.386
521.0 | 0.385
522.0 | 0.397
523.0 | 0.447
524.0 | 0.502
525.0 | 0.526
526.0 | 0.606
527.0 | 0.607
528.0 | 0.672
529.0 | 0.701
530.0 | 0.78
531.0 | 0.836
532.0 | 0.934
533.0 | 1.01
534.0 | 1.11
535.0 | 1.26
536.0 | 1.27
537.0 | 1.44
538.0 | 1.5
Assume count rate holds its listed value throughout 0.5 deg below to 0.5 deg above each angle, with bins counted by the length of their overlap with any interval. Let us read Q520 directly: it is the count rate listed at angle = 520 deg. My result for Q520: 0.386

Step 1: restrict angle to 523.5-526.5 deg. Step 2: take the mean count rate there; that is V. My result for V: 0.545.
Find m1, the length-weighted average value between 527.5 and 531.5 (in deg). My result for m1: 0.747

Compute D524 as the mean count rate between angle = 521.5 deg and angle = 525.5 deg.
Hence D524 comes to 0.468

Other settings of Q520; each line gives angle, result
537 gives 1.44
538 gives 1.5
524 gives 0.502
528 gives 0.672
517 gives 0.63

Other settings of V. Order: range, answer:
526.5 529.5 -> 0.66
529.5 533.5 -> 0.89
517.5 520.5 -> 0.446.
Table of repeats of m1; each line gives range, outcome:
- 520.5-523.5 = 0.41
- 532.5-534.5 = 1.06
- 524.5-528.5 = 0.603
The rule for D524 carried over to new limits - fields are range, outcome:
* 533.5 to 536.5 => 1.21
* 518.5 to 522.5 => 0.4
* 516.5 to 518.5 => 0.576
